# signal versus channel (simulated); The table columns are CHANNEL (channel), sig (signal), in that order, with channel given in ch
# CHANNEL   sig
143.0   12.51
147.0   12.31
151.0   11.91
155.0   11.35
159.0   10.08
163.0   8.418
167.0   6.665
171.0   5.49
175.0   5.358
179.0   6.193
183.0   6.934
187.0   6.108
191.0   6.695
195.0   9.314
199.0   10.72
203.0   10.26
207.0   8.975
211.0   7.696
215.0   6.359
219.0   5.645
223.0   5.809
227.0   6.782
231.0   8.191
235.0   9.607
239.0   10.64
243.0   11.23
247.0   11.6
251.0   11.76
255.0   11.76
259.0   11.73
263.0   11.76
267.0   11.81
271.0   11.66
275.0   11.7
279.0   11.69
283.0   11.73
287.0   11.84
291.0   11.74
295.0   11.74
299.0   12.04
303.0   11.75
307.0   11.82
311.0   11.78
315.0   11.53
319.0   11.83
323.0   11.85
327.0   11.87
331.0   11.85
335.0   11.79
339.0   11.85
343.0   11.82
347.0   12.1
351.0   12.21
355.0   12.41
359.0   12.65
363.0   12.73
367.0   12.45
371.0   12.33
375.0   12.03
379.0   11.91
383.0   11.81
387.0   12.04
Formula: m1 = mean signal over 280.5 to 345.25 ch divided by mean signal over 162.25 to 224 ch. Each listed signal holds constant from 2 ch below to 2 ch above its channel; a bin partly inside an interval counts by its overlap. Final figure 1.6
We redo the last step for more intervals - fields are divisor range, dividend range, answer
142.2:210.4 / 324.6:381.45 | 1.40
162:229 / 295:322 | 1.63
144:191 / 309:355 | 1.44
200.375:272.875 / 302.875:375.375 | 1.25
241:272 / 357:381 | 1.06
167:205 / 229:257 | 1.44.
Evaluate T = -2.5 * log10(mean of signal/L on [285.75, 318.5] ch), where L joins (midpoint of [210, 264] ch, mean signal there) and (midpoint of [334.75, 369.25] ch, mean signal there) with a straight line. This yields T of -0.08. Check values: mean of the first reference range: 9.31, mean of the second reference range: 12.2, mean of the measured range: 11.8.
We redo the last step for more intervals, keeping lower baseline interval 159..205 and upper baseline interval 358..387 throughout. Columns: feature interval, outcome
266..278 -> -0.195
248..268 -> -0.238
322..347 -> -0.051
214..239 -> 0.179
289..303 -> -0.142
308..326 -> -0.084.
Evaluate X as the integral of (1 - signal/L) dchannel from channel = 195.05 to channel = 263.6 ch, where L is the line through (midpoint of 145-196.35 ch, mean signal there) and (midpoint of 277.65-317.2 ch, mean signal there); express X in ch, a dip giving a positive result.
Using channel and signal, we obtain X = 3.4 ch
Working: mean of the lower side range 8.2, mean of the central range 9.39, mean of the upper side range 11.8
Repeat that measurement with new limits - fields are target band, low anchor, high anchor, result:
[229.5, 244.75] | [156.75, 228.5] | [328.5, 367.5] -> -1.99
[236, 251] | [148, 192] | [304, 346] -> -2.14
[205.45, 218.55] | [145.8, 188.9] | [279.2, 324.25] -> 2.76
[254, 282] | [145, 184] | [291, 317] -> -2.05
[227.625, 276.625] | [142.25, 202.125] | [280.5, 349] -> -2.64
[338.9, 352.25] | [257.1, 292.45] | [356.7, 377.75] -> 0.28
